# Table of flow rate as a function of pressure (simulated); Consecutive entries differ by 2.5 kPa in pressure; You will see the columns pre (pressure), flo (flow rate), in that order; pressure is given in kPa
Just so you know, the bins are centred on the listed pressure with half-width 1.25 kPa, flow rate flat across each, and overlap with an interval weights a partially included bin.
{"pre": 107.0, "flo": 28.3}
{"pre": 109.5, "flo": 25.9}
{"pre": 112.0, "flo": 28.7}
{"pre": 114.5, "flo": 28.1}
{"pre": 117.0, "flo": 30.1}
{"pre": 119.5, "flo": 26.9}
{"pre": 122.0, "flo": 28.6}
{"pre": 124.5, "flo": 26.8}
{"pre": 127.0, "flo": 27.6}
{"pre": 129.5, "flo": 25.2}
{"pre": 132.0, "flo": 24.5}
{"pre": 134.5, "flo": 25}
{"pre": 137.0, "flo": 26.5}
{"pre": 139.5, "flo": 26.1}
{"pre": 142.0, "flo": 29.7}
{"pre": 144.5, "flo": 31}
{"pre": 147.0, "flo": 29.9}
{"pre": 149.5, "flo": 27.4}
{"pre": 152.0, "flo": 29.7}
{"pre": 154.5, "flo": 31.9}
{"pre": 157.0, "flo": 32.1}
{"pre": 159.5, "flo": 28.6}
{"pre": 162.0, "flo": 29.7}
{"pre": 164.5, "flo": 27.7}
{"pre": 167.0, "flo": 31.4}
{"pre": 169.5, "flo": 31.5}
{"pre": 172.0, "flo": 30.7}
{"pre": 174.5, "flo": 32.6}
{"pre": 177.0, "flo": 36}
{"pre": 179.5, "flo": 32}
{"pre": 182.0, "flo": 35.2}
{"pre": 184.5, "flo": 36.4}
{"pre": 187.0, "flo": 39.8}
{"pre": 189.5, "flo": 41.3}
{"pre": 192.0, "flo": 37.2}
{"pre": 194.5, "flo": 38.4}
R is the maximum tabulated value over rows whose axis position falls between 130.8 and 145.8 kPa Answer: 31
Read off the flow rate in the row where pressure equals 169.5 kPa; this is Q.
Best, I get 31.5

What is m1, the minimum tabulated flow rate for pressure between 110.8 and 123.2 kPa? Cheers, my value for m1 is 26.9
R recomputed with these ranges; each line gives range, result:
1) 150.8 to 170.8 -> 32.1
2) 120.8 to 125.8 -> 28.6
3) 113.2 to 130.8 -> 30.1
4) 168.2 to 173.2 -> 31.5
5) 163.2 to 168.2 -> 31.4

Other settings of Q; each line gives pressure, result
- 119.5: 26.9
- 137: 26.5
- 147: 29.9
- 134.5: 25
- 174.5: 32.6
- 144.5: 31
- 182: 35.2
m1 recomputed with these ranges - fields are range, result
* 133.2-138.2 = 25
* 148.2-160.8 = 27.4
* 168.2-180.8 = 30.7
